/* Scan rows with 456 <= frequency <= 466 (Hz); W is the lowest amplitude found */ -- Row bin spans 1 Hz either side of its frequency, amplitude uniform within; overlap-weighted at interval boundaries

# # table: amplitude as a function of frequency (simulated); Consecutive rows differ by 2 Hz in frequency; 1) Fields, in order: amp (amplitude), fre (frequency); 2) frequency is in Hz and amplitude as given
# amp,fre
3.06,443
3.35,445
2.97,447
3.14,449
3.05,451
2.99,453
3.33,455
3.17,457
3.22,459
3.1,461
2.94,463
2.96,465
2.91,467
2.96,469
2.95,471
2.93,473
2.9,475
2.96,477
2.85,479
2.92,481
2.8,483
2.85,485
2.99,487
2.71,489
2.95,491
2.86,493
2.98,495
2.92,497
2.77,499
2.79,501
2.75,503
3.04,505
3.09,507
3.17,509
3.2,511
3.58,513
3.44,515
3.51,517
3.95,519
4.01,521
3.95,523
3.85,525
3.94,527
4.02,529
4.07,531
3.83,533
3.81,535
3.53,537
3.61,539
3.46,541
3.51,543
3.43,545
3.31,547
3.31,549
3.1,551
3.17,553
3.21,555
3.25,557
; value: 2.94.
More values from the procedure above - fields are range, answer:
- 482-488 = 2.8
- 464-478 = 2.9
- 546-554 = 3.1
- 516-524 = 3.51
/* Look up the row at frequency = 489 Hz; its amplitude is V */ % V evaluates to 2.71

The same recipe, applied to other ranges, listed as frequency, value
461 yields 3.1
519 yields 3.95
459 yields 3.22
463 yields 2.94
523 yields 3.95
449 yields 3.14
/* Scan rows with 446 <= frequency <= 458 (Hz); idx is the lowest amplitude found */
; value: 2.97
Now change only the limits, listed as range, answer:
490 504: 2.75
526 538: 3.53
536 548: 3.31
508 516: 3.17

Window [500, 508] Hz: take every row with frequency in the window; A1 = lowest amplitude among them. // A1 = 2.75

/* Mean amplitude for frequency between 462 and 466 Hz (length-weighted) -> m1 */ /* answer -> 2.95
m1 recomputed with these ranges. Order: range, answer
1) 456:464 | 3.11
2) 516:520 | 3.73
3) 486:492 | 2.88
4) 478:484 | 2.86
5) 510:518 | 3.43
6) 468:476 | 2.94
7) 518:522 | 3.98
